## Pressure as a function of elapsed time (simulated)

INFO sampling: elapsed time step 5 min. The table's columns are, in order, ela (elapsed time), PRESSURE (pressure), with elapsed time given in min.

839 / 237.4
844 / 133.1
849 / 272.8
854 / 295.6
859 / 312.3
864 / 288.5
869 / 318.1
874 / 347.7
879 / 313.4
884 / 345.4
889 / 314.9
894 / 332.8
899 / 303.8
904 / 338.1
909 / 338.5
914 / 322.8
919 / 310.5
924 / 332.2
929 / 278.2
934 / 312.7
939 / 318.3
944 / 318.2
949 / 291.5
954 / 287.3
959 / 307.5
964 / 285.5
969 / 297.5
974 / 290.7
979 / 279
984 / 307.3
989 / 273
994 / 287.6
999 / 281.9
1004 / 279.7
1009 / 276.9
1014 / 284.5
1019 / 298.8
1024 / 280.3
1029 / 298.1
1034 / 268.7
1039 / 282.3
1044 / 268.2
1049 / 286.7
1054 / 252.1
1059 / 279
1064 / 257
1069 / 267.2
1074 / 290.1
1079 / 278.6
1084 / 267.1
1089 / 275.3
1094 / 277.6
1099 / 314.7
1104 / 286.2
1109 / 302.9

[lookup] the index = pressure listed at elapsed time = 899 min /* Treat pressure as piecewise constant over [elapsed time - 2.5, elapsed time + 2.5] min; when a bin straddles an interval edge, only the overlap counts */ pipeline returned 303.8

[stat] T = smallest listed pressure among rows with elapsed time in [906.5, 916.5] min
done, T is 322.8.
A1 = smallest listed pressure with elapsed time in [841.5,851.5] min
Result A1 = 133.1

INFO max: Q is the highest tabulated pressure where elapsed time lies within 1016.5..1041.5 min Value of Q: 298.8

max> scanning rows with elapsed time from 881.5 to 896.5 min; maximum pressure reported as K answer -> 345.4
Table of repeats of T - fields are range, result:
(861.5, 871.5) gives 288.5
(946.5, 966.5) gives 285.5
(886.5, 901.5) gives 303.8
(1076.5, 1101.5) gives 267.1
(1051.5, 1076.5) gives 252.1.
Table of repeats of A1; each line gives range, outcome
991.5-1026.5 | 276.9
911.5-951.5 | 278.2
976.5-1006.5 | 273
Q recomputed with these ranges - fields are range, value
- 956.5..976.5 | 307.5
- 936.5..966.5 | 318.3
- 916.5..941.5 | 332.2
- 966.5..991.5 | 307.3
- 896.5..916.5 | 338.5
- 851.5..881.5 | 347.7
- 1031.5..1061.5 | 286.7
